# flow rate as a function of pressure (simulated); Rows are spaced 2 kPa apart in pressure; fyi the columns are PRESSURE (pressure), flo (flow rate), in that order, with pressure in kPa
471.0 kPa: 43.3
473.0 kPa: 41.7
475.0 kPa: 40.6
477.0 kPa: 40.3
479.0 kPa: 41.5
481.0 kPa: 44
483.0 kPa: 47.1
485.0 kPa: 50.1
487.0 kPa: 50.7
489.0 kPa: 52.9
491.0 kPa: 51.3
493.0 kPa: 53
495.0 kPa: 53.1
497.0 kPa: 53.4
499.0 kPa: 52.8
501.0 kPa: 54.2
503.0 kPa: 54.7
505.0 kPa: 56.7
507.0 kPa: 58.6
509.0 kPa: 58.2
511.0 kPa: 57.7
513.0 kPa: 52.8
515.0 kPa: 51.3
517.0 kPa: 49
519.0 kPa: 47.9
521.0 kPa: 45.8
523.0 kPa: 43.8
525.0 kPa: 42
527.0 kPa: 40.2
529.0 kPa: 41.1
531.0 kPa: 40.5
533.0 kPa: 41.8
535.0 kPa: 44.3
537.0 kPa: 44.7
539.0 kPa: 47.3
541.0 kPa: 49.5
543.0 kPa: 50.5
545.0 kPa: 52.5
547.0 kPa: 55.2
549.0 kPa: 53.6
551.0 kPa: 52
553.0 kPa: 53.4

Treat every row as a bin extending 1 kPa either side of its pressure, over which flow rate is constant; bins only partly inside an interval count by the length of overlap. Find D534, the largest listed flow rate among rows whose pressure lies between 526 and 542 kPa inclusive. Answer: 49.5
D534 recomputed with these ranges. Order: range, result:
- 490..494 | 53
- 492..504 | 54.7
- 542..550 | 55.2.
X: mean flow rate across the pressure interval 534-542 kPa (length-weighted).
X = 46.5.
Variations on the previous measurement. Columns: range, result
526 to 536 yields 41.6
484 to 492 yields 51.2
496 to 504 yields 53.8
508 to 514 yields 56.2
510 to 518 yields 52.7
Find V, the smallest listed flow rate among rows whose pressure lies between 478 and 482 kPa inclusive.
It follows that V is 41.5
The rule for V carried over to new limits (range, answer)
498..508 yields 52.8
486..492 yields 50.7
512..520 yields 47.9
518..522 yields 45.8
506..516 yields 51.3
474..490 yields 40.3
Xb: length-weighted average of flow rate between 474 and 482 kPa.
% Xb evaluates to 41.6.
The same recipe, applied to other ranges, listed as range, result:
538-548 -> 51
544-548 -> 53.9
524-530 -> 41.1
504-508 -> 57.7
